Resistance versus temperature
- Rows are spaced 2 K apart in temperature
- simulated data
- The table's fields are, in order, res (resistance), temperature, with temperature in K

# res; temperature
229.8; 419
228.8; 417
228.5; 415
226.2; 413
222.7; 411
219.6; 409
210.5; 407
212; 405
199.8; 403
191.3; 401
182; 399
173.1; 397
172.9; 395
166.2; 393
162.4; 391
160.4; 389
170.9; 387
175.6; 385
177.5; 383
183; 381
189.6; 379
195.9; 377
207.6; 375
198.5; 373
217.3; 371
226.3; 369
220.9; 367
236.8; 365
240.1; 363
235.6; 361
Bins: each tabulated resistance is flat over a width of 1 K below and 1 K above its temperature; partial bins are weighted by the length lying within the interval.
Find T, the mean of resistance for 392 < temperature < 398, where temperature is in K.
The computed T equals 171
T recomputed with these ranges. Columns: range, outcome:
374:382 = 194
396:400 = 178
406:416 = 222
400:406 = 201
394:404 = 184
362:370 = 231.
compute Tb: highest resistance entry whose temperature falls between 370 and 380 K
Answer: 217.3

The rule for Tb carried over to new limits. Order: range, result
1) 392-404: 199.8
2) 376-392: 195.9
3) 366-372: 226.3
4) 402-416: 228.5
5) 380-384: 183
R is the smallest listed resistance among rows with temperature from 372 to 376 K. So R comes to 198.5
